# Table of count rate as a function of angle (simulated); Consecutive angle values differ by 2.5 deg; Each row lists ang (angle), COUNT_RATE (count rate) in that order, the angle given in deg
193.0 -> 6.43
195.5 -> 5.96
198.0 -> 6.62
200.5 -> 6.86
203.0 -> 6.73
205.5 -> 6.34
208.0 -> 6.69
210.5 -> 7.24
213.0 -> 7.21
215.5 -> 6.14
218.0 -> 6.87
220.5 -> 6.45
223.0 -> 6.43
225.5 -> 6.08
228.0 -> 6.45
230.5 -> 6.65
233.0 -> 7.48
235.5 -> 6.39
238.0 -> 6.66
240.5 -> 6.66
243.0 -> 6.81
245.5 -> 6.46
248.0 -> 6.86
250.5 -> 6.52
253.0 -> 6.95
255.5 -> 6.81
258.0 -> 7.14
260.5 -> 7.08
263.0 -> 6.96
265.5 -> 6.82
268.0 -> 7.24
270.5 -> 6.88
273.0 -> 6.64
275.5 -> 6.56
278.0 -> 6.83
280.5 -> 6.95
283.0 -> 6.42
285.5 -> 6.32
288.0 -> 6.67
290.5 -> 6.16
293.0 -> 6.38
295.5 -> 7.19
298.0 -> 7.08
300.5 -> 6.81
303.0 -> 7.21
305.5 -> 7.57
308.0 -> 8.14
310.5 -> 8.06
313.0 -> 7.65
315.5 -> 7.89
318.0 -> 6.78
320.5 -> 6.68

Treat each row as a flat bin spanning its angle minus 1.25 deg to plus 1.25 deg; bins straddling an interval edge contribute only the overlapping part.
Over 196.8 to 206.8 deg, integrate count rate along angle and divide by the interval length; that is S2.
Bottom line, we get 6.64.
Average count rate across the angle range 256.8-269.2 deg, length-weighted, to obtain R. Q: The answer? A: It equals 7.05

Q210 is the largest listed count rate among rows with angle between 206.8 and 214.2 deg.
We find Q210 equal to 7.24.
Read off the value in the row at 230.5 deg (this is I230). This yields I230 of 6.65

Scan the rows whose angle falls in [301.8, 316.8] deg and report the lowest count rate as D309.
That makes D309 7.21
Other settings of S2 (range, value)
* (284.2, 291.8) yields 6.38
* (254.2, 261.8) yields 7.01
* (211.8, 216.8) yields 6.67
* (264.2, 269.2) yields 7.03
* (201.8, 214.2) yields 6.84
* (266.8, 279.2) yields 6.83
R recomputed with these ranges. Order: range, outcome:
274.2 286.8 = 6.62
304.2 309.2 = 7.85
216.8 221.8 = 6.66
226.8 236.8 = 6.74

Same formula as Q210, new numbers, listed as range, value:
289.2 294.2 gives 6.38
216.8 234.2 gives 7.48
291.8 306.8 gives 7.57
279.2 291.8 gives 6.95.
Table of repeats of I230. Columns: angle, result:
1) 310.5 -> 8.06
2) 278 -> 6.83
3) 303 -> 7.21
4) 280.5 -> 6.95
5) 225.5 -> 6.08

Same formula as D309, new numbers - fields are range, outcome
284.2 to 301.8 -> 6.16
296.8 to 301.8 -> 6.81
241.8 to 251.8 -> 6.46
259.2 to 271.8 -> 6.82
